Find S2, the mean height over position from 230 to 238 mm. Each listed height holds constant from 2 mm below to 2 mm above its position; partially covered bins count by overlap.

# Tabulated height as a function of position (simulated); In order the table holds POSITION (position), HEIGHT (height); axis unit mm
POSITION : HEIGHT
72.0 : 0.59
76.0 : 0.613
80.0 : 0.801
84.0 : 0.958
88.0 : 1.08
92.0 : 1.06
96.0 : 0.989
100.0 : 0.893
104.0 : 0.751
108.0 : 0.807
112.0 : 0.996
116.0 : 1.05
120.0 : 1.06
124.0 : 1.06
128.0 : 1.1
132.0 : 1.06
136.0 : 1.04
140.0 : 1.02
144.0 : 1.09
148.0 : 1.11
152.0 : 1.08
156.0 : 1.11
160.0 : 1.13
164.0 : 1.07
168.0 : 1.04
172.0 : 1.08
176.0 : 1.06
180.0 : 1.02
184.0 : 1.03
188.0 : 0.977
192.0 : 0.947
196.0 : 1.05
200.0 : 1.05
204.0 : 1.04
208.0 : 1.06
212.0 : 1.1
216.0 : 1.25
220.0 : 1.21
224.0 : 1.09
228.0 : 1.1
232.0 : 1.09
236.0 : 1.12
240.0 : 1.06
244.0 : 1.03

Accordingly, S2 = 1.1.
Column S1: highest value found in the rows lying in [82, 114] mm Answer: 1.08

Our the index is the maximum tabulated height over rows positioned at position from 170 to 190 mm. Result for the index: 1.08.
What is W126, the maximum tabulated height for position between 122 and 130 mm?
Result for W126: 1.1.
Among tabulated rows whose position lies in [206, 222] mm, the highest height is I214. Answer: 1.25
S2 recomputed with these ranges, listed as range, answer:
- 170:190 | 1.03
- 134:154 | 1.07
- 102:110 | 0.779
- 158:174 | 1.08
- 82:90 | 1.02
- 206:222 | 1.16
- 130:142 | 1.04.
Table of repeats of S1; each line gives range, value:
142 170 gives 1.13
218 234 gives 1.21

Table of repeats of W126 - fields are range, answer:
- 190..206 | 1.05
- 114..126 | 1.06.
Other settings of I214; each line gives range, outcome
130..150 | 1.11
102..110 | 0.807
